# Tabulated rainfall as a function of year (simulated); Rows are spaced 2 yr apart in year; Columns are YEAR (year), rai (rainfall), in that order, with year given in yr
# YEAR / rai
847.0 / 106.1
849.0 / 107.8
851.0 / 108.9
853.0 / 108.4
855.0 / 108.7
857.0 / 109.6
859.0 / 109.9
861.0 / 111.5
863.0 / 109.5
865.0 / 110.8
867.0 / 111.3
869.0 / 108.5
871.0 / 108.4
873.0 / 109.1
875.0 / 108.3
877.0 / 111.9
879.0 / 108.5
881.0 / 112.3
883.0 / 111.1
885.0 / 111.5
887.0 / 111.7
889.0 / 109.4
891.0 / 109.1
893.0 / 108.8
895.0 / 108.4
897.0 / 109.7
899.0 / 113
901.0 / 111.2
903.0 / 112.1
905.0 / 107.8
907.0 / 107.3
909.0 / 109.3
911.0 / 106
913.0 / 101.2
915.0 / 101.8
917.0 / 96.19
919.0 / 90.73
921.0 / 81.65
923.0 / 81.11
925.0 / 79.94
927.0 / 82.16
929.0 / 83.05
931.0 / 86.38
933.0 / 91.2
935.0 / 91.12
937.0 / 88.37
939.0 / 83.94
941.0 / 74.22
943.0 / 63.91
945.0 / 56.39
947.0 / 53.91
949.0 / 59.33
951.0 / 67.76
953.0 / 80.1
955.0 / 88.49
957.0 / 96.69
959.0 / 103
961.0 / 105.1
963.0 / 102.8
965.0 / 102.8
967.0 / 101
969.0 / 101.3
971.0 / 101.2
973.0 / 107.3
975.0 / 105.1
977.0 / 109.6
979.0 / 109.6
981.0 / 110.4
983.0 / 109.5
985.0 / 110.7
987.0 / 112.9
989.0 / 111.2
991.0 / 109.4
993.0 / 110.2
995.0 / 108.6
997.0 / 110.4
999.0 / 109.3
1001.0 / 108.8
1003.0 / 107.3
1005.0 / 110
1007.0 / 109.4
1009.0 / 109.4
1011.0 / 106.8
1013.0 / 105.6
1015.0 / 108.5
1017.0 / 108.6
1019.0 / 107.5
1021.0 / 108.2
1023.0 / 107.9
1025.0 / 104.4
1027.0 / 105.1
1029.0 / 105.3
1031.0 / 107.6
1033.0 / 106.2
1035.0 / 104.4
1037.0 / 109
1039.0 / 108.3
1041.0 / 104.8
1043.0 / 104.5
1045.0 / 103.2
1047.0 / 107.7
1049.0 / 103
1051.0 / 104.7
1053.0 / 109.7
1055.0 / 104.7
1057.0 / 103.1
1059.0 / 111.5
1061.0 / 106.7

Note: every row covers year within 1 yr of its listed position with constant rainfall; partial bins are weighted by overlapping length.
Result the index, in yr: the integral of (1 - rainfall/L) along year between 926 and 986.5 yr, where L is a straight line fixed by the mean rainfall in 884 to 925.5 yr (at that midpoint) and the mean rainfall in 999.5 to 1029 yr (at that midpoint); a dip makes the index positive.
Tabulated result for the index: 8.3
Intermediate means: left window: 104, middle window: 91.1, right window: 108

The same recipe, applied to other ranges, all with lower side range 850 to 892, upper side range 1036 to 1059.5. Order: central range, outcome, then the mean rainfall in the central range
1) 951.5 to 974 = 2.0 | 98.4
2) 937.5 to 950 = 4.9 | 66.2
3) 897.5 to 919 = 0.6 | 106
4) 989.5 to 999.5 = -0.2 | 110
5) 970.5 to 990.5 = -0.3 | 109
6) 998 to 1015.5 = -0.2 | 108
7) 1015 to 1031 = 0.0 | 107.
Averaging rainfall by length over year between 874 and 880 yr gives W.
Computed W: 110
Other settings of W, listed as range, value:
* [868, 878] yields 109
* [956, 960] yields 99.8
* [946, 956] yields 69.9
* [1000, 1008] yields 109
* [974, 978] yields 107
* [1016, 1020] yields 108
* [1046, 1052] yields 105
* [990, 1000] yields 110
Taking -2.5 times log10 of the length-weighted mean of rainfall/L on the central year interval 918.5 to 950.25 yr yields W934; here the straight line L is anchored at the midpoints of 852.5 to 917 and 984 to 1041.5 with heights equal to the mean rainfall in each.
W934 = 0.36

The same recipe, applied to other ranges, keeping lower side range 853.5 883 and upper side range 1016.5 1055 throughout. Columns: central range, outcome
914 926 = 0.22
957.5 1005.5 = 0.00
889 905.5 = -0.01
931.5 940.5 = 0.23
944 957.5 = 0.46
